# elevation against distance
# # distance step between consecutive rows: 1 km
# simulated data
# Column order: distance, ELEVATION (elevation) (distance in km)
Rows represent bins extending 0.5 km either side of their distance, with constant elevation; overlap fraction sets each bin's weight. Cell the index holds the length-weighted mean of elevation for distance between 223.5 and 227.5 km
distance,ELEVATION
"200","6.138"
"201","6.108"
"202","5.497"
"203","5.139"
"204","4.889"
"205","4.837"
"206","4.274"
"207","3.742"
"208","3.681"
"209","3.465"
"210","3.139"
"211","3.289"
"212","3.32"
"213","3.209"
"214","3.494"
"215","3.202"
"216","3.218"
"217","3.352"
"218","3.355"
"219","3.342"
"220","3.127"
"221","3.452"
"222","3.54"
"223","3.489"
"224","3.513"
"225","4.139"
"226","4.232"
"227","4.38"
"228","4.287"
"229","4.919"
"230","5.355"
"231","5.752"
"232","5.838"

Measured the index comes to 4.07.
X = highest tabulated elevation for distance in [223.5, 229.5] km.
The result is 4.919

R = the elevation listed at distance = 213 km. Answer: 3.209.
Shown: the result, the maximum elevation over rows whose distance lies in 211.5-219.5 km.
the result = 3.494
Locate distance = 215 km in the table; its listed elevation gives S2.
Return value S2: 3.202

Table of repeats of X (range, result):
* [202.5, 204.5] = 5.139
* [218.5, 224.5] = 3.54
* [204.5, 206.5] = 4.837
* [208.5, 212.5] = 3.465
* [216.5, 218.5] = 3.355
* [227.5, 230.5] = 5.355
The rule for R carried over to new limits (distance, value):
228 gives 4.287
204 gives 4.889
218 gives 3.355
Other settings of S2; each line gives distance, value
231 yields 5.752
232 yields 5.838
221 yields 3.452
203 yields 5.139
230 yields 5.355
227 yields 4.38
